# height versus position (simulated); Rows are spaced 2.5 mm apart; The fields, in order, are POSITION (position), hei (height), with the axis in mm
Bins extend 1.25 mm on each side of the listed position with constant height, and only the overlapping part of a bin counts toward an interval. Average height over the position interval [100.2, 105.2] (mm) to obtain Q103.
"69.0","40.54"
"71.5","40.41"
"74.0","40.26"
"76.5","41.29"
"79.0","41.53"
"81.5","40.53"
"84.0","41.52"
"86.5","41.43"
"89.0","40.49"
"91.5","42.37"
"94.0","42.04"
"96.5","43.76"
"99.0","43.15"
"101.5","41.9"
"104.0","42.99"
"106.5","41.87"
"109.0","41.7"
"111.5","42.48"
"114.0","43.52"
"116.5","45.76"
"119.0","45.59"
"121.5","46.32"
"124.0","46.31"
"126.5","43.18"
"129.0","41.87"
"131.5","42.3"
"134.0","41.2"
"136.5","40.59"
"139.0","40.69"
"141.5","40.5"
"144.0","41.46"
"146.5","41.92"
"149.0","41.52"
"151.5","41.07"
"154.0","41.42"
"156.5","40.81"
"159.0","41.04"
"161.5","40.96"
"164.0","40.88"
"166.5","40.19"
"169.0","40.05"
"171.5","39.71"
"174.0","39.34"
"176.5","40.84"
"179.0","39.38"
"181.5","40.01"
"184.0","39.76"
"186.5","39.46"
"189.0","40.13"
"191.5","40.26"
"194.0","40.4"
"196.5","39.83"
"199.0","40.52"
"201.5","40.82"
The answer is 42.4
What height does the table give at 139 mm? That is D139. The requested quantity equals 40.69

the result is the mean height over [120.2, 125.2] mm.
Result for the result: 46.3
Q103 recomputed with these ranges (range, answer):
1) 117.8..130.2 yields 44.7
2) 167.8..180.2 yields 39.9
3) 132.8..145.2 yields 40.9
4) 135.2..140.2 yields 40.6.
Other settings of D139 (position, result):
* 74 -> 40.26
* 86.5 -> 41.43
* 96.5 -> 43.76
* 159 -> 41.04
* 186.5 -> 39.46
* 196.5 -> 39.83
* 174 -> 39.34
